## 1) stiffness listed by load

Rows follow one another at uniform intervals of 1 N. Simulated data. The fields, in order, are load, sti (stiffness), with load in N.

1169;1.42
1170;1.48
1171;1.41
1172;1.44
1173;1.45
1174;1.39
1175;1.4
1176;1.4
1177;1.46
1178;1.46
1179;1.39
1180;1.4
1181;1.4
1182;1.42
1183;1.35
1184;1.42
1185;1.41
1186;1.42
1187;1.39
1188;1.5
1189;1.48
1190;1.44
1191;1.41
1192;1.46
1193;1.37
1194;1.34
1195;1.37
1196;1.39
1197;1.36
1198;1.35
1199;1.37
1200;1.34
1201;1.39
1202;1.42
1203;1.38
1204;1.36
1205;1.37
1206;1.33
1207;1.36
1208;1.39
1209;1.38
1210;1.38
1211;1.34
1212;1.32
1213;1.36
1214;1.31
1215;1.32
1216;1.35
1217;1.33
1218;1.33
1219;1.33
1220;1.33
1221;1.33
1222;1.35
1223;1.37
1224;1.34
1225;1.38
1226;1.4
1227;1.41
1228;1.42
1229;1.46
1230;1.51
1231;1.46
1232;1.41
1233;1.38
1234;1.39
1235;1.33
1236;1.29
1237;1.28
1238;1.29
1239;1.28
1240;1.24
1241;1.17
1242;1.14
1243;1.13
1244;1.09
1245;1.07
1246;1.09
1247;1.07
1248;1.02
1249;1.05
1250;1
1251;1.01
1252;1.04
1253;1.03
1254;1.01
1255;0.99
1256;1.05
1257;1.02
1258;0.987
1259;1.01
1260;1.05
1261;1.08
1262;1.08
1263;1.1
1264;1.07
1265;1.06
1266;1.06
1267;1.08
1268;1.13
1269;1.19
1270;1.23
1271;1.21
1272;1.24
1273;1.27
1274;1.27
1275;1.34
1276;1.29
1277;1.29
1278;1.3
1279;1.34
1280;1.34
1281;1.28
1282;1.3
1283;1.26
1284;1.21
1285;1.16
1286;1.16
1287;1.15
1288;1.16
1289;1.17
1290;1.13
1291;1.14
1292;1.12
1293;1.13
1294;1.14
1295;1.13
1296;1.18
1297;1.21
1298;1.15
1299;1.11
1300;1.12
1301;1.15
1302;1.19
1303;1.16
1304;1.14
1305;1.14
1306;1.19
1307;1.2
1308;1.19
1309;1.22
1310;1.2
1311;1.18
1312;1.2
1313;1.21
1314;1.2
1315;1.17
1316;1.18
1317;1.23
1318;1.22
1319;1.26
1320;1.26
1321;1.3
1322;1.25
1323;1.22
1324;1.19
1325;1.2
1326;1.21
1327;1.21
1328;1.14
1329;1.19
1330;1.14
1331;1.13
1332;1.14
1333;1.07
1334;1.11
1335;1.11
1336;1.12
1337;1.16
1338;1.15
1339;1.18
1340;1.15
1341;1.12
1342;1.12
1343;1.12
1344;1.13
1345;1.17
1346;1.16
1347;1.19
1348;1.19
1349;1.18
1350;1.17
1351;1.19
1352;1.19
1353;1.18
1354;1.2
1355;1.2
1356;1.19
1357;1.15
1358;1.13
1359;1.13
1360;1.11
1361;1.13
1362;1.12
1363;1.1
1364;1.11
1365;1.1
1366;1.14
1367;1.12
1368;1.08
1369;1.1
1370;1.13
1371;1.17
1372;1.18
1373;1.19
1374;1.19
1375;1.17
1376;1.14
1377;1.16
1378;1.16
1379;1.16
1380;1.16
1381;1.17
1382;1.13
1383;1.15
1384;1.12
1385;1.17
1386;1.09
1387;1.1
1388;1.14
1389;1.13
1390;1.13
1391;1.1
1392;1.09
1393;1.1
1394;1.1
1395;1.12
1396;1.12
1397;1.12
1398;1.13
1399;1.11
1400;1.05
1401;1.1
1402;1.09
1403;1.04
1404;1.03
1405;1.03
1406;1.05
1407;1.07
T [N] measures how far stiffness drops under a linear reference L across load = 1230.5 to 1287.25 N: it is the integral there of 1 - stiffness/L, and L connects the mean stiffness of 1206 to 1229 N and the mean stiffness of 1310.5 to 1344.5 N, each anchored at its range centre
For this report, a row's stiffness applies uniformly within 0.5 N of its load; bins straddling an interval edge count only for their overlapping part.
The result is 5.1 N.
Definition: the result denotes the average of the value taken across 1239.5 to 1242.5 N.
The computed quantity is 1.18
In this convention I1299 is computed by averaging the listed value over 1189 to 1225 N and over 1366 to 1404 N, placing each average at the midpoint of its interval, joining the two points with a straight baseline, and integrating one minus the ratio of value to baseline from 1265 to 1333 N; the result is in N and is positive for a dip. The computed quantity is 2.5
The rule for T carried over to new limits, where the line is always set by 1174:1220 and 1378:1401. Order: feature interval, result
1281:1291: 0.57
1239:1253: 2.40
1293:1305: 0.90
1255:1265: 1.93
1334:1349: 0.50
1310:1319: 0.16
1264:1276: 0.89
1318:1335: 0.29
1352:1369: 0.36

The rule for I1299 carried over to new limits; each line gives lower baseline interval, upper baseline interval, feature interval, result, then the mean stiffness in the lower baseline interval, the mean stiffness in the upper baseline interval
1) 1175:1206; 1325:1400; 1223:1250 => 1.3 N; 1.4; 1.14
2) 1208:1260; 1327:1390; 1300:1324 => -0.4 N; 1.24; 1.15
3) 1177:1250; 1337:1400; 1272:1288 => -0.1 N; 1.34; 1.14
